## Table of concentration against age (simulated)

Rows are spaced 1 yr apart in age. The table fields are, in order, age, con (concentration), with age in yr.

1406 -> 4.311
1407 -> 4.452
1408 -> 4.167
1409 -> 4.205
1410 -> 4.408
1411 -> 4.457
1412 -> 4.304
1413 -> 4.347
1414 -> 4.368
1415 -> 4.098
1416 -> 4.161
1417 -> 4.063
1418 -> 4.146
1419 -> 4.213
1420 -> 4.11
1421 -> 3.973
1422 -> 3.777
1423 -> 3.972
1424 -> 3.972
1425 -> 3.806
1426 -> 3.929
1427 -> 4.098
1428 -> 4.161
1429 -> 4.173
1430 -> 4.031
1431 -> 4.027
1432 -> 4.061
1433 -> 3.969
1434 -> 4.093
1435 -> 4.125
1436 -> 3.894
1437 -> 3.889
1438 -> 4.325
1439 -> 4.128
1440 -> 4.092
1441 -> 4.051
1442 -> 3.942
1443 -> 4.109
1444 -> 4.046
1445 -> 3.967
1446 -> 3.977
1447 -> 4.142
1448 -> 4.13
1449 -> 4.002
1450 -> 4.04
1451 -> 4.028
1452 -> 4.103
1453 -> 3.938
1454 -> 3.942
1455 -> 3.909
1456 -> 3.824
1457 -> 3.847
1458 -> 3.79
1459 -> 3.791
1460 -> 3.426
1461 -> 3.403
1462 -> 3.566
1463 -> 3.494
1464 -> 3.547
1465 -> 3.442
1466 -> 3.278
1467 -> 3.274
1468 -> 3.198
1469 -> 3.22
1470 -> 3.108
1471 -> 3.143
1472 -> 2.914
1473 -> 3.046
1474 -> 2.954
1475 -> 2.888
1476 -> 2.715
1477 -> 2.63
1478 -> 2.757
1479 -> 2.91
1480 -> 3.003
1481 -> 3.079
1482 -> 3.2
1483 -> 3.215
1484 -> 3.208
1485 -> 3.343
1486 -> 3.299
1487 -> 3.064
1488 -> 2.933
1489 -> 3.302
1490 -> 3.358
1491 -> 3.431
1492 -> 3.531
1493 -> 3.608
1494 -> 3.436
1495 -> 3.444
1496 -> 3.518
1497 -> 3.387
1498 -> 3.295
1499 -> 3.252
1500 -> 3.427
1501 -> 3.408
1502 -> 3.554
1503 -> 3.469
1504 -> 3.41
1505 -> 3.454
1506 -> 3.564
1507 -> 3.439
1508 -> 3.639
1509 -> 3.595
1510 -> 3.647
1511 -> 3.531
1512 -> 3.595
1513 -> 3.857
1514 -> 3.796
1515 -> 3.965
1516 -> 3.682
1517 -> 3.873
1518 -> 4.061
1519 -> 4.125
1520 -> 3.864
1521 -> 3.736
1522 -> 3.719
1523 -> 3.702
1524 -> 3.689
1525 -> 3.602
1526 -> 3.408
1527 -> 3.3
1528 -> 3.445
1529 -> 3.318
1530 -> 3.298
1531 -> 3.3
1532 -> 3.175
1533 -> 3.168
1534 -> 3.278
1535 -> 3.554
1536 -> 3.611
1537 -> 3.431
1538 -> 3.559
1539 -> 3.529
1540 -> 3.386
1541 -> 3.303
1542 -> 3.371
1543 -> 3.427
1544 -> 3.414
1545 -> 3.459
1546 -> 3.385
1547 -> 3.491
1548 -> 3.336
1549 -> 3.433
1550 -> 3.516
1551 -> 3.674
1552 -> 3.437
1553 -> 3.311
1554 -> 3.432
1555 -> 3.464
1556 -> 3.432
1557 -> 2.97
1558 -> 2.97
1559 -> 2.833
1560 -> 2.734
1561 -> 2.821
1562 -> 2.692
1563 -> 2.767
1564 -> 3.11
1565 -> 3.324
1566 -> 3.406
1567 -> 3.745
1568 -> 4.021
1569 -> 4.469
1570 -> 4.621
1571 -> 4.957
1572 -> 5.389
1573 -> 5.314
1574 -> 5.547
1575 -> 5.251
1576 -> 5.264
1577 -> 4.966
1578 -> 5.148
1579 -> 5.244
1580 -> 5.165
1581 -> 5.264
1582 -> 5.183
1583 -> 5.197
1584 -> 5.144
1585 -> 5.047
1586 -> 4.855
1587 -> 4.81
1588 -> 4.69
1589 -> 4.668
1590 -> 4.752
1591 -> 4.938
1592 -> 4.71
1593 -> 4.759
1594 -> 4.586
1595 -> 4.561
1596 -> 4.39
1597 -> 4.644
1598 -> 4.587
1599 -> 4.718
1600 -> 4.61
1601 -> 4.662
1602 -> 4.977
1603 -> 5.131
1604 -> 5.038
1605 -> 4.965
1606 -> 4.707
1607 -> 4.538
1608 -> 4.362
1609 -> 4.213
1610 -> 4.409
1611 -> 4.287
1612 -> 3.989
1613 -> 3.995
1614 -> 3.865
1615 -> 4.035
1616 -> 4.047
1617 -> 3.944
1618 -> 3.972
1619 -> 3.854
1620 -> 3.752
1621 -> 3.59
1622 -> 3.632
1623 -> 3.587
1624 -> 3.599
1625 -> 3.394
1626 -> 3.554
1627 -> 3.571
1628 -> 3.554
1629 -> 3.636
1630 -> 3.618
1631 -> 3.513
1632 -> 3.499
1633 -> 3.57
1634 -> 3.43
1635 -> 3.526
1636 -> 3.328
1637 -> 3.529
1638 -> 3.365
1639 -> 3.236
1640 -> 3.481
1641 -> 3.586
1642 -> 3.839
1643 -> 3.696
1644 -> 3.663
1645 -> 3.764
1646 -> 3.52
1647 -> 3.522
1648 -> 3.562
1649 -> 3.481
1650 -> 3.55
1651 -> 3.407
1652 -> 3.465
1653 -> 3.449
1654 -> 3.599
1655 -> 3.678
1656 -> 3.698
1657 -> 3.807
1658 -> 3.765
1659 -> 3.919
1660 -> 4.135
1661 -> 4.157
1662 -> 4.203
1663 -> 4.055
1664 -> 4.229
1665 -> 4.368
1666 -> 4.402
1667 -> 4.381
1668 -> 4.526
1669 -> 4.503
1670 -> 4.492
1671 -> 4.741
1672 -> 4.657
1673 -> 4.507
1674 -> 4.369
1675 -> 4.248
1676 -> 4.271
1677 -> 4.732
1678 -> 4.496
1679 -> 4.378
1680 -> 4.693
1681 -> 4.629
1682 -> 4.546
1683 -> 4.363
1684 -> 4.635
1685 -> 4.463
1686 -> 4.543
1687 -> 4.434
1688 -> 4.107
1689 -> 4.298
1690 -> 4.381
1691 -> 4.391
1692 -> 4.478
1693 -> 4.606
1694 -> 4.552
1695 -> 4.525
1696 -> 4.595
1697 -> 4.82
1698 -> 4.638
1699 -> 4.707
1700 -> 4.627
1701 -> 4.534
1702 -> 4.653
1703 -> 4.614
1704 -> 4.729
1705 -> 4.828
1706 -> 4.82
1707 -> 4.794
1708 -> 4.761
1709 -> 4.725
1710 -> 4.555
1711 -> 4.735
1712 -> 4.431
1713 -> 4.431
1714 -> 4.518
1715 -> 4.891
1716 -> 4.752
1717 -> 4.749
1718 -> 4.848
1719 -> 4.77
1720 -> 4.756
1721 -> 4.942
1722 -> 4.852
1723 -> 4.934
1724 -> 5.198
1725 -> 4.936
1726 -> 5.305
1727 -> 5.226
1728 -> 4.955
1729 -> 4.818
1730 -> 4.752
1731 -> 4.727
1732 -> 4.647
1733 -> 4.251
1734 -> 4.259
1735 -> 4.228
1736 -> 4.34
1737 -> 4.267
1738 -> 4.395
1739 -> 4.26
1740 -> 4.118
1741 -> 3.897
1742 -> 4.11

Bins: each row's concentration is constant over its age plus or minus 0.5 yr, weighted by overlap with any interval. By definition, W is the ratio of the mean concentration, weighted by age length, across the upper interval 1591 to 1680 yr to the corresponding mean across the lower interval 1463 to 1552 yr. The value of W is 1.19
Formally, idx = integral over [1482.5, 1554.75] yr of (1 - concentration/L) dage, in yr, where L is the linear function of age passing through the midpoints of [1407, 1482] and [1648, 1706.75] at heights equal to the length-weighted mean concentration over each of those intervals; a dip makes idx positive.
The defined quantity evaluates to 8.6 yr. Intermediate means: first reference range 3.79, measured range 3.48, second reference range 4.32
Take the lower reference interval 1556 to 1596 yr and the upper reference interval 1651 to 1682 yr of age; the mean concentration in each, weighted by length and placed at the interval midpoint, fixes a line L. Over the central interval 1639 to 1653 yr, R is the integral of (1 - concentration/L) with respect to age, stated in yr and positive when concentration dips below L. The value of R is 2.27 yr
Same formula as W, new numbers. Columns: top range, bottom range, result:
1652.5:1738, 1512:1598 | 1.14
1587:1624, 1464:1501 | 1.37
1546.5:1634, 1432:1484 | 1.16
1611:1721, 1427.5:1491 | 1.15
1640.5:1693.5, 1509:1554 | 1.17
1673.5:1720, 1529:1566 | 1.39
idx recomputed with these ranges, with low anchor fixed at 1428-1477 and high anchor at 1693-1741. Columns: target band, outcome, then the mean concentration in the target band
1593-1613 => -1.5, 4.59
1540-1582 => 2.4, 3.88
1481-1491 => 1.6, 3.22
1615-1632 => 2.6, 3.68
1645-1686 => 3.2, 4.14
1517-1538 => 2.3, 3.55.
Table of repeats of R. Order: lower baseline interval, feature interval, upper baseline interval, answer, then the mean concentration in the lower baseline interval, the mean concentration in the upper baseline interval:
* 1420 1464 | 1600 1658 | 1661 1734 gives 7.7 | 3.95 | 4.61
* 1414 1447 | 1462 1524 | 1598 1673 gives 9.7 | 4.05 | 3.96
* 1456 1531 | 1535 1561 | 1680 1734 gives 2.7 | 3.41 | 4.67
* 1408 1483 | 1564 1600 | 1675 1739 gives -4.6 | 3.77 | 4.63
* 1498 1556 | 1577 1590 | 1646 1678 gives -4.4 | 3.52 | 4.06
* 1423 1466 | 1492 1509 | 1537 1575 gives 1.4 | 3.93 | 3.62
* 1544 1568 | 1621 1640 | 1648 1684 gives 1.8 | 3.27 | 4.17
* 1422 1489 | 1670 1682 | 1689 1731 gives 0.2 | 3.63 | 4.73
